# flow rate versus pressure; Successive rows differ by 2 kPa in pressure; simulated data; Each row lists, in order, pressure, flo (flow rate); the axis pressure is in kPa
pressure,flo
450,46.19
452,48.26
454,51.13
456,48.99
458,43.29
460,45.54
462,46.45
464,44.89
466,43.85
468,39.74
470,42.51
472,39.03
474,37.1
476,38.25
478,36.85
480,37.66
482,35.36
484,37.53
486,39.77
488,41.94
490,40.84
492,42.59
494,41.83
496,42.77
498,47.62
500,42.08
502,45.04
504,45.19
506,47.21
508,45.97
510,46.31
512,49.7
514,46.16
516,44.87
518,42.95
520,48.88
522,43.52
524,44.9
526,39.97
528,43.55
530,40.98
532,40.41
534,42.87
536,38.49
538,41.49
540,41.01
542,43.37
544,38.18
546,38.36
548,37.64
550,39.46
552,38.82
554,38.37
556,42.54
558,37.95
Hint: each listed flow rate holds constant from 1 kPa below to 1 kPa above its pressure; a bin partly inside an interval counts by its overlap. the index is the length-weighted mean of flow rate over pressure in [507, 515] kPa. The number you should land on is 47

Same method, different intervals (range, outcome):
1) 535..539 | 40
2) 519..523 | 46.2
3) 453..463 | 47.1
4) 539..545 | 40.9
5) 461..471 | 43.5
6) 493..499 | 44.1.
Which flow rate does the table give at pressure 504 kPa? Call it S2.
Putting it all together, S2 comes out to 45.19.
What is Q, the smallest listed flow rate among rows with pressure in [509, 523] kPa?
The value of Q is 42.95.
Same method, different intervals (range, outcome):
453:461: 43.29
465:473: 39.03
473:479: 36.85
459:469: 39.74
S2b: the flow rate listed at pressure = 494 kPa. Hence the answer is 41.83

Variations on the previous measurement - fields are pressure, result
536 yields 38.49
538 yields 41.49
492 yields 42.59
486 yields 39.77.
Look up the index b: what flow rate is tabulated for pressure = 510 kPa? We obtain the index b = 46.31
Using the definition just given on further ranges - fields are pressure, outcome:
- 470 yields 42.51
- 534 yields 42.87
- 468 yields 39.74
